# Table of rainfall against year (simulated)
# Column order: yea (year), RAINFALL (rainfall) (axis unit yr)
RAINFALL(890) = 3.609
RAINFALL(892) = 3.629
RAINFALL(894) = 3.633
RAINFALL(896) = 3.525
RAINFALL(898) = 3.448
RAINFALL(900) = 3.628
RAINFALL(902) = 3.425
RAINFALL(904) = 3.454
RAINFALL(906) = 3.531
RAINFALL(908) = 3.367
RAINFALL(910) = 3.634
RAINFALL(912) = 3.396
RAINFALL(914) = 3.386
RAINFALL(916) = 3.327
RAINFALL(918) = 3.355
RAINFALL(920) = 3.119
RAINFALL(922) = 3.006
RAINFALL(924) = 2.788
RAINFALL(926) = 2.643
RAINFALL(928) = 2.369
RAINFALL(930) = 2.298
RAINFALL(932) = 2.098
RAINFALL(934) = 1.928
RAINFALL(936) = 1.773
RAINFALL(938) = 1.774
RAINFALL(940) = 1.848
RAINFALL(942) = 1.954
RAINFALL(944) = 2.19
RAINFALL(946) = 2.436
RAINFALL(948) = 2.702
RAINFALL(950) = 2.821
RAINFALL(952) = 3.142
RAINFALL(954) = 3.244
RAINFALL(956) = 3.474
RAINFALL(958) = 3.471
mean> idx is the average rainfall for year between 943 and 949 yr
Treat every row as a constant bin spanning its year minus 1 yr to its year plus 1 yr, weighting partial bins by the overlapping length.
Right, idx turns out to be 2.44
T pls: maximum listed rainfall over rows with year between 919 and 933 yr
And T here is 3.119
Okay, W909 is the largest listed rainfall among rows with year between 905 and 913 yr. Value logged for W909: 3.634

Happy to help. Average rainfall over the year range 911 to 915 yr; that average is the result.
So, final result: 3.39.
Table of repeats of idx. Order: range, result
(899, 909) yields 3.48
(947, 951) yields 2.76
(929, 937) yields 2.02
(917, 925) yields 3.07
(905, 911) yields 3.51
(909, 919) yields 3.42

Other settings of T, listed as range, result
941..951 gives 2.821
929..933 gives 2.298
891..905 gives 3.633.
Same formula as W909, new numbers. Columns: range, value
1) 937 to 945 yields 2.19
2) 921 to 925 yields 3.006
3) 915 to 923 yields 3.355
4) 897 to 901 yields 3.628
